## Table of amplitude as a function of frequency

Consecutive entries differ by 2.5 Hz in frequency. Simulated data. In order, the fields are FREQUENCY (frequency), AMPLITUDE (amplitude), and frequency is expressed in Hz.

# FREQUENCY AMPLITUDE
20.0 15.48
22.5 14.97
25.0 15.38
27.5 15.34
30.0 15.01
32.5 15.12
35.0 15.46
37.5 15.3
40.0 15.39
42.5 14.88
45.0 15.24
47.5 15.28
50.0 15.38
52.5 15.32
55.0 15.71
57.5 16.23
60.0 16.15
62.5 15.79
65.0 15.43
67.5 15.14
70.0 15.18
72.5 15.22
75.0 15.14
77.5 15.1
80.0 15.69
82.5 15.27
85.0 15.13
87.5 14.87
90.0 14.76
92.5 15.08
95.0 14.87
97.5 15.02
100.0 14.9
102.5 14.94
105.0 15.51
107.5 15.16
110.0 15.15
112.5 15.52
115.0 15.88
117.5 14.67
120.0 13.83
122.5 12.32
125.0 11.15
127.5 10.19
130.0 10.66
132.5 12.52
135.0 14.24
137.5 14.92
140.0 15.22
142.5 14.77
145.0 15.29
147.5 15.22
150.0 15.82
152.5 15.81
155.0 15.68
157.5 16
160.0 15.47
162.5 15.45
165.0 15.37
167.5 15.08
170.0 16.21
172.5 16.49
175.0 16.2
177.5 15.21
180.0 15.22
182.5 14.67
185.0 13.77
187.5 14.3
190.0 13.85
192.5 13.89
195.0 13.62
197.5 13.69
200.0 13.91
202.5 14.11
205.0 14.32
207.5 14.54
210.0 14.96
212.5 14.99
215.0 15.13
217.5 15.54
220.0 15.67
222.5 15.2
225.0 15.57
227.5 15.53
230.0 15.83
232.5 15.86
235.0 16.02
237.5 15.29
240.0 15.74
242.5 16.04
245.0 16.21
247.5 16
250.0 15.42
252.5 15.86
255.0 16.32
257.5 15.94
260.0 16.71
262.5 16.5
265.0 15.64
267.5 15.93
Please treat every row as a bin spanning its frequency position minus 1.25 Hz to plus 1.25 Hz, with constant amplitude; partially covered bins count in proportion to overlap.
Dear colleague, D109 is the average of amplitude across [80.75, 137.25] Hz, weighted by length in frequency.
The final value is 14.2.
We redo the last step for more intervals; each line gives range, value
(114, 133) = 12.6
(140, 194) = 15.2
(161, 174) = 15.7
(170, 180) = 15.9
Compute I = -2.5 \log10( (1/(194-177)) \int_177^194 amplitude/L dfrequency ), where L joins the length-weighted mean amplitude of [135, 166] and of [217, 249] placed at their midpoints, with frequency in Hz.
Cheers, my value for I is 0.08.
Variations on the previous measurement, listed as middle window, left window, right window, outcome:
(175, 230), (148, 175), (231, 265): 0.08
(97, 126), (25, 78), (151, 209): 0.05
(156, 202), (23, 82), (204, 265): 0.05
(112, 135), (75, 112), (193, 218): 0.15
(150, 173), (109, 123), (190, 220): -0.08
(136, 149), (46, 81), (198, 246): 0.02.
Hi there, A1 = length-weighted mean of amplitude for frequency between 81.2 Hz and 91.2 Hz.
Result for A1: 15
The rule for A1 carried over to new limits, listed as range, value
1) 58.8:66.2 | 15.8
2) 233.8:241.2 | 15.7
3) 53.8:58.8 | 16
